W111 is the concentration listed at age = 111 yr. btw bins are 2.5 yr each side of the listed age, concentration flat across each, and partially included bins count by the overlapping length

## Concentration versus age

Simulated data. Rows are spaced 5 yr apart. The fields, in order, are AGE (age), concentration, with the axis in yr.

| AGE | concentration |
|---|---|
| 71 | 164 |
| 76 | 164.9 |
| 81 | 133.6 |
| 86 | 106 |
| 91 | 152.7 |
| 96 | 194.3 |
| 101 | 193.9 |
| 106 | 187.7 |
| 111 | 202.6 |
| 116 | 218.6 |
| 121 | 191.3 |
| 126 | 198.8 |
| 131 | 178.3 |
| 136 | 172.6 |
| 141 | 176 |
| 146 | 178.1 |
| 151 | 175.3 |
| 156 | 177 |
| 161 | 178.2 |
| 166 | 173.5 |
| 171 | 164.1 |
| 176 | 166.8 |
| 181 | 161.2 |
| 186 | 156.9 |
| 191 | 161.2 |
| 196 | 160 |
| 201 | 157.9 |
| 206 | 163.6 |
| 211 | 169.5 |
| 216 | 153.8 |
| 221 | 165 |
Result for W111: 202.6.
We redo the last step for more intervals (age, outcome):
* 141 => 176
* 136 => 172.6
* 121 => 191.3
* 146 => 178.1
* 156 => 177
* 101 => 193.9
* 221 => 165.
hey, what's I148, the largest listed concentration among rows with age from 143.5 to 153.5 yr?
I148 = 178.1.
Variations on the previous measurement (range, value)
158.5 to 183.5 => 178.2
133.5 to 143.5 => 176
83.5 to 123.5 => 218.6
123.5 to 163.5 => 198.8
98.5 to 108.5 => 193.9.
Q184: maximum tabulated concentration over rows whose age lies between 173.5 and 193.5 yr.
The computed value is 166.8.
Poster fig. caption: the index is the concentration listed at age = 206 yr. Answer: 163.6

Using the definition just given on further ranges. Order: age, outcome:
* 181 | 161.2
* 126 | 198.8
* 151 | 175.3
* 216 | 153.8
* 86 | 106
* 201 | 157.9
